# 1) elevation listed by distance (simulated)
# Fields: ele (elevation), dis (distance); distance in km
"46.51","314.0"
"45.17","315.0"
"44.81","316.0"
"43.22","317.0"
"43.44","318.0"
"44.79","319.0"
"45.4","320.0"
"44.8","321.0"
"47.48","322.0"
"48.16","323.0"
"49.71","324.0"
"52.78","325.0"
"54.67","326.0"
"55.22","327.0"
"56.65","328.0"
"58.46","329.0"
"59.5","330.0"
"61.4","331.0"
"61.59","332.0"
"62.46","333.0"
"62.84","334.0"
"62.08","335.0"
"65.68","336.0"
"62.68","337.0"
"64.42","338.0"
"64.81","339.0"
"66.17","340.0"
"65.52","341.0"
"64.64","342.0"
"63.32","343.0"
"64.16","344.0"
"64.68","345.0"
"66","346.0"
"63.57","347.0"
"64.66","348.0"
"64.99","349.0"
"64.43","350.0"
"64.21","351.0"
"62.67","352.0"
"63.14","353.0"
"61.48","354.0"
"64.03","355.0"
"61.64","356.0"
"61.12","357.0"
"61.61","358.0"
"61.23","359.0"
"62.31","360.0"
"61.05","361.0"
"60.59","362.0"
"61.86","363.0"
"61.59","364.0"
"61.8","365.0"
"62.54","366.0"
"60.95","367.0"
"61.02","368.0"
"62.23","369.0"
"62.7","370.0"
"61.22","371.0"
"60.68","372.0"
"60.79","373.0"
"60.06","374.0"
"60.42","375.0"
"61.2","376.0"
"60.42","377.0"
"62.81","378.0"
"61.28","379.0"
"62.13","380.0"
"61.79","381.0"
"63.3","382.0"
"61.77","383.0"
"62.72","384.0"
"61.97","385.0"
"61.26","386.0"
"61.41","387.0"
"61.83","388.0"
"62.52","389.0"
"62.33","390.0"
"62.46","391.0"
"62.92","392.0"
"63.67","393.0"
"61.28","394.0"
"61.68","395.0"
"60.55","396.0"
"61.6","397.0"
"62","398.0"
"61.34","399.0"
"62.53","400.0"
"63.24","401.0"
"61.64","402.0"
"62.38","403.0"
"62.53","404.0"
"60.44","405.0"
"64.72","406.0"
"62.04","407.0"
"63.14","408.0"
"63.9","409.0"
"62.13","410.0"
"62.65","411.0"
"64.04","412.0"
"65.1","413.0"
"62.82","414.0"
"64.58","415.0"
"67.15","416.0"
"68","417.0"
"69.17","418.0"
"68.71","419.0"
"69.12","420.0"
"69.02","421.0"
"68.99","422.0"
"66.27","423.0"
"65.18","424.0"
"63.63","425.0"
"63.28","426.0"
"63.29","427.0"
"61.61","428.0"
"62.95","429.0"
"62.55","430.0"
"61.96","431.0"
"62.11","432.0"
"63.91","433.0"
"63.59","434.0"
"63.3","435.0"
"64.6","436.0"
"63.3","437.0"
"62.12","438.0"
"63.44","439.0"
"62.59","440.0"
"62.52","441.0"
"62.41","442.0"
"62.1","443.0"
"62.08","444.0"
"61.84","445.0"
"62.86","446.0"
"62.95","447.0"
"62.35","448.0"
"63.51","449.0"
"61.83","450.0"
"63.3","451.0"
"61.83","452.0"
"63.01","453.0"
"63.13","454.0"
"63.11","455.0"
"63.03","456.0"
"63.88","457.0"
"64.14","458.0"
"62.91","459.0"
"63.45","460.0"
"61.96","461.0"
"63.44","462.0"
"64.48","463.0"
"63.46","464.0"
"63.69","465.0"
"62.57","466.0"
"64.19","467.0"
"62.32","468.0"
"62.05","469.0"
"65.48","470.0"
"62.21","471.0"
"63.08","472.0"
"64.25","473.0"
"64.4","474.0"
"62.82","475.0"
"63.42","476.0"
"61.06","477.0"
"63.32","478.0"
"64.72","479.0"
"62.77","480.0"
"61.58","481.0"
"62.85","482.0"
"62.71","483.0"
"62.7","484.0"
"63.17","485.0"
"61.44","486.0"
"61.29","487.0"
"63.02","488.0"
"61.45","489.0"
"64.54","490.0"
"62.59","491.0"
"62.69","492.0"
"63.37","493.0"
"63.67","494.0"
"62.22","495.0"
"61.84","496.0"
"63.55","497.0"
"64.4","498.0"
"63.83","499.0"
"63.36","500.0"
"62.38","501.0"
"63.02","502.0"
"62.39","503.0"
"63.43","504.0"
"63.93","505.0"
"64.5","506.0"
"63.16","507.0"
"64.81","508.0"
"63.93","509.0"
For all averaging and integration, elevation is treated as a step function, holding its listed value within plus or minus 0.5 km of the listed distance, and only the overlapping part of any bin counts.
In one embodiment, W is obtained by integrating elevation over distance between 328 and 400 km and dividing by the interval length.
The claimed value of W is 62.3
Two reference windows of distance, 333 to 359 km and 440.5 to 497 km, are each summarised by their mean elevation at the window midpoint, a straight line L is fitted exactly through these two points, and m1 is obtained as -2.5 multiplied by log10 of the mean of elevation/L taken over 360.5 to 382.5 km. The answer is 0.04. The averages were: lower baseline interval 63.7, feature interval 61.5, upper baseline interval 62.9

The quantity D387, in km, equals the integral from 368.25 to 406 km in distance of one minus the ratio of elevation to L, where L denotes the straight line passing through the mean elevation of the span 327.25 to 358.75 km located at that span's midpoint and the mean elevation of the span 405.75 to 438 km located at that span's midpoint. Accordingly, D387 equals 1.2 km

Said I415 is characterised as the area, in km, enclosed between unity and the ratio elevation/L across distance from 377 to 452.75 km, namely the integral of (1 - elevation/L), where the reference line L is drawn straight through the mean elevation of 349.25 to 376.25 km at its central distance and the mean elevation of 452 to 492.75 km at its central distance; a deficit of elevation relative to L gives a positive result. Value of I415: -1.0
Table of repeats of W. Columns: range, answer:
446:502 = 63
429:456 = 62.8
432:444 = 63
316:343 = 56.4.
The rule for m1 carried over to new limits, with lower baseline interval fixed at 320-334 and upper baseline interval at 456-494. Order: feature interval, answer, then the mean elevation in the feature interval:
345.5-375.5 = -0.10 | 62.2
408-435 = -0.08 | 64.8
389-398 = -0.06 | 62.1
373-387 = -0.07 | 61.6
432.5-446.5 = -0.03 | 62.9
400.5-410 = -0.06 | 62.6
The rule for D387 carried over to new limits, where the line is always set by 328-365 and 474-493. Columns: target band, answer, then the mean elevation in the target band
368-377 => 0.2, 61.1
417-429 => -0.6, 66.1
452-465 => -0.1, 63.3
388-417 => 0.0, 62.8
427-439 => 0.0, 62.9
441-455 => 0.0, 62.6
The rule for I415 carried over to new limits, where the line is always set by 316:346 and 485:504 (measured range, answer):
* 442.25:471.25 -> -0.7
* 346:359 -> -1.2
